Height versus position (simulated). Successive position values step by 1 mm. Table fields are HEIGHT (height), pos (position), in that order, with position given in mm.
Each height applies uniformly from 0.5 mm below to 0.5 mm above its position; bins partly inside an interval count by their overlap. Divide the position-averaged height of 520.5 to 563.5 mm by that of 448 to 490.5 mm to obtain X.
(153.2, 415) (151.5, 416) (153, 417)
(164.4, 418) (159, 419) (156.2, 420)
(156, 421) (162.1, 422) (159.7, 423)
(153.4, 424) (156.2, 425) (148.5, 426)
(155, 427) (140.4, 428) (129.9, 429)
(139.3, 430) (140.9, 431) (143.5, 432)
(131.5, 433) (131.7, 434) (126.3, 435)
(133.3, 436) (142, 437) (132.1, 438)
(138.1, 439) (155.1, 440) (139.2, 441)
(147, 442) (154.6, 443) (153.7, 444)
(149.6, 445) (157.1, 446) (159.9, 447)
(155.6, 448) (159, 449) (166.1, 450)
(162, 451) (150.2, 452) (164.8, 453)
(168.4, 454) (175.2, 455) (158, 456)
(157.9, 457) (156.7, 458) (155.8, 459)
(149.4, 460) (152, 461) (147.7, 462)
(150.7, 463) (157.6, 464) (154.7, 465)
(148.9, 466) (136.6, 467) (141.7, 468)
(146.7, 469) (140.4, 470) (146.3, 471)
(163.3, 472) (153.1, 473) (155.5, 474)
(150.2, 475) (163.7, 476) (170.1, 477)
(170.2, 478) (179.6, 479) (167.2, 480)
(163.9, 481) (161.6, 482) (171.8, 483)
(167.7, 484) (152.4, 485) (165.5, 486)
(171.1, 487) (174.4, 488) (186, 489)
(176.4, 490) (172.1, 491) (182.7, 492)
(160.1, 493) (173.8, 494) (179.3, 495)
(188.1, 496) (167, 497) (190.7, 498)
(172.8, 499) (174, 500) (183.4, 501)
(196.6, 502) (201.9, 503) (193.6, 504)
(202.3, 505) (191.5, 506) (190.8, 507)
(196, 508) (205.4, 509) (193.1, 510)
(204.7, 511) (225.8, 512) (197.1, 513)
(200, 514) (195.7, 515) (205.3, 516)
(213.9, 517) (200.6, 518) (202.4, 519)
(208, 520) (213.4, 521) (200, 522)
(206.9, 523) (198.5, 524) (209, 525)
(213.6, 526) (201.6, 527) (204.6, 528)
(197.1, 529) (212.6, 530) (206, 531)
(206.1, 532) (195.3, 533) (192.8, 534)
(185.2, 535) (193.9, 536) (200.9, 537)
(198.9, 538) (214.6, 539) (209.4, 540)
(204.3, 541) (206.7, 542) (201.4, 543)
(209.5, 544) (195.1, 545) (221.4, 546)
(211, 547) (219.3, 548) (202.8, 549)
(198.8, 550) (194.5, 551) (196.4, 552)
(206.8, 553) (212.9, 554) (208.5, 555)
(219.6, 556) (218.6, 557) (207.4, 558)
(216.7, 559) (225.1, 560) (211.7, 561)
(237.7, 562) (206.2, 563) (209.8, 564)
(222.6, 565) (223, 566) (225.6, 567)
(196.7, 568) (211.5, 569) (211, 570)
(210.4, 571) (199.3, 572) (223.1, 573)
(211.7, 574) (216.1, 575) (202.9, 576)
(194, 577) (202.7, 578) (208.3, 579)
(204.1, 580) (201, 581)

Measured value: 1.3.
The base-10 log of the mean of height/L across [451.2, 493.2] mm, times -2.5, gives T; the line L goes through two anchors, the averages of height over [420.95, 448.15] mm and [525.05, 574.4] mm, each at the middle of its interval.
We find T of 0.04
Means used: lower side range 146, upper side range 208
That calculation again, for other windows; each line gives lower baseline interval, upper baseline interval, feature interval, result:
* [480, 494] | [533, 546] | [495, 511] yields -0.06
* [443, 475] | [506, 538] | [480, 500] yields 0.04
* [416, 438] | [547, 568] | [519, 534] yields -0.04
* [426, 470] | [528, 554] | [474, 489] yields 0.01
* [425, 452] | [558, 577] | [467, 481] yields 0.05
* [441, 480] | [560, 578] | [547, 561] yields -0.03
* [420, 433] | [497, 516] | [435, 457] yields 0.05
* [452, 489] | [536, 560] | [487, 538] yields -0.05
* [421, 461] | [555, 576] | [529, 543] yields -0.01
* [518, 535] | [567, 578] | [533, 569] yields -0.01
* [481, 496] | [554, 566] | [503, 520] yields -0.09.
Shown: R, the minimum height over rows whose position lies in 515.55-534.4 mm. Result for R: 192.8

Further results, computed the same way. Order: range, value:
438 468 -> 132.1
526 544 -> 185.2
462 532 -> 136.6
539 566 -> 194.5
